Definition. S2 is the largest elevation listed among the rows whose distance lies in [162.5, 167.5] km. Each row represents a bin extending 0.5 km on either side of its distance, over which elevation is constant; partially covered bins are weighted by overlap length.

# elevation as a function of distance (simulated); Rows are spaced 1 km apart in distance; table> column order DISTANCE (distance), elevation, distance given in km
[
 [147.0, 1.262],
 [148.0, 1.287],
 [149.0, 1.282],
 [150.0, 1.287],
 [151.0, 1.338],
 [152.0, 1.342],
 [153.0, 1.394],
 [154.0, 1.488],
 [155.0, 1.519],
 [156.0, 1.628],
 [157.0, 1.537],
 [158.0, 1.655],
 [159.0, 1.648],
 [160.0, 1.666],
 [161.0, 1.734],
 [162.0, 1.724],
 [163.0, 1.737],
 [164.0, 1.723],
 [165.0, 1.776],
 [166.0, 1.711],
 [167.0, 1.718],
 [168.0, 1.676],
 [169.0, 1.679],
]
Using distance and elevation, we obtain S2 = 1.776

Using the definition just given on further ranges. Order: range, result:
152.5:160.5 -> 1.666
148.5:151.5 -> 1.338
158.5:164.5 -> 1.737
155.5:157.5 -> 1.628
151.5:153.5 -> 1.394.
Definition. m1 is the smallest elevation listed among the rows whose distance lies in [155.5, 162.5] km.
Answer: 1.537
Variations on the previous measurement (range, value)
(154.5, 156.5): 1.519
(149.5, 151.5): 1.287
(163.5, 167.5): 1.711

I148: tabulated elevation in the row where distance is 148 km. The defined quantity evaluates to 1.287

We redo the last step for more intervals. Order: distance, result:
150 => 1.287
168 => 1.676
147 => 1.262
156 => 1.628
